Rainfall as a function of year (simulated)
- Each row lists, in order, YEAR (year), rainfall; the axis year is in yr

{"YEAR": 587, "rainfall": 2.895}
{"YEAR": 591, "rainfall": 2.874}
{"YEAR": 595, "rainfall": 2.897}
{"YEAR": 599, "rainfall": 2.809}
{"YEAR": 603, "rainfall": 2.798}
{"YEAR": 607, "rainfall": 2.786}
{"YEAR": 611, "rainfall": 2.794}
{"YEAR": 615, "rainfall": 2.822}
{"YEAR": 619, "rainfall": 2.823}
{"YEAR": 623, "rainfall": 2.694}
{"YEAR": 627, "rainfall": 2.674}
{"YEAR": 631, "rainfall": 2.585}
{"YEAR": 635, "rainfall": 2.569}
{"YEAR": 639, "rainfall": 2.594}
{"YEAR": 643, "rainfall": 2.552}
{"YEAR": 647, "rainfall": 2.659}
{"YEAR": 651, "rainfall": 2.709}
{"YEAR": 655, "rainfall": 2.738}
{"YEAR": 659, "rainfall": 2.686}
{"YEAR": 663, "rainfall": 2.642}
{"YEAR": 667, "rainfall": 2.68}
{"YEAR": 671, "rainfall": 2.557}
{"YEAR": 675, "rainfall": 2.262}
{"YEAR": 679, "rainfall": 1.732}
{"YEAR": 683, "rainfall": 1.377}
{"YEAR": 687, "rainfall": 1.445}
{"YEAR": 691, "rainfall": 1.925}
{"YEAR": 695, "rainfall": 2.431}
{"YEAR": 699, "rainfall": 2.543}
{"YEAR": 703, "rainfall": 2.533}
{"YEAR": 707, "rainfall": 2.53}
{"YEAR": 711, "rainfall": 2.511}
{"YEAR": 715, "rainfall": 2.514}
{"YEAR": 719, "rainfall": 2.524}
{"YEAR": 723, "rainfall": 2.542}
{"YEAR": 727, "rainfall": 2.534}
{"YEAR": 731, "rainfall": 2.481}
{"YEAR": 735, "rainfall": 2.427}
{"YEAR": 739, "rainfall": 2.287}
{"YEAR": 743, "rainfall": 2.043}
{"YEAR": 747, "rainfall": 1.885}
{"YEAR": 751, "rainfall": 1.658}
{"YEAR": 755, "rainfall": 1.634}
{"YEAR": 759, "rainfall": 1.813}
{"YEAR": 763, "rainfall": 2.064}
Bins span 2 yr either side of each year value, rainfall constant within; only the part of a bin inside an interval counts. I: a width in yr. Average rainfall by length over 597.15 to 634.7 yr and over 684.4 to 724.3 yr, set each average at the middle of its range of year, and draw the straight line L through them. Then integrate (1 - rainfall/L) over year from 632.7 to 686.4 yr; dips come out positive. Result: 2.8 yr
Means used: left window 2.75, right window 2.33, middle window 2.42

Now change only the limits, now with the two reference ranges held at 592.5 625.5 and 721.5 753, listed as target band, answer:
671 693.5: 5.83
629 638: 0.38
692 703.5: -0.22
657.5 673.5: -0.50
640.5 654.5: -0.11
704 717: -0.95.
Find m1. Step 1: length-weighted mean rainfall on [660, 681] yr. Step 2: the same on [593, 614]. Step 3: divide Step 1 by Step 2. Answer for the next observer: 0.8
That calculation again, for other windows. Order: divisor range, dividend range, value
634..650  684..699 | 0.76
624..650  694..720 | 0.96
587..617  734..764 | 0.69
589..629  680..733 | 0.82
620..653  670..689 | 0.70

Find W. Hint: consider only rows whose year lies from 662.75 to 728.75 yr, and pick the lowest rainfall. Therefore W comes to 1.377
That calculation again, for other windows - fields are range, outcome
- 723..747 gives 1.885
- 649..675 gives 2.262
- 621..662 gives 2.552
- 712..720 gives 2.514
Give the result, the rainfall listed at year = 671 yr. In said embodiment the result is 2.557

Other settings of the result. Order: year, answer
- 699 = 2.543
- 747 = 1.885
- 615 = 2.822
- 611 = 2.794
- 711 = 2.511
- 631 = 2.585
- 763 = 2.064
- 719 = 2.524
